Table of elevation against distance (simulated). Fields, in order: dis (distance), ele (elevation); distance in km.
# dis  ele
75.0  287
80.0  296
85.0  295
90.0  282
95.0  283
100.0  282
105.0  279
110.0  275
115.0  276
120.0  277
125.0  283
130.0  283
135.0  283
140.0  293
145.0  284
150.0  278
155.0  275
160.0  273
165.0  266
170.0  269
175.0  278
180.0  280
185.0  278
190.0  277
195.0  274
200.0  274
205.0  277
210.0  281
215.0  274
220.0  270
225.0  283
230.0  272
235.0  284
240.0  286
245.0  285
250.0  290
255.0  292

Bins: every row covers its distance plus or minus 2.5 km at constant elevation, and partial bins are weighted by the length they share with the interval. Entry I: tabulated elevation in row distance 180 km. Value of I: 280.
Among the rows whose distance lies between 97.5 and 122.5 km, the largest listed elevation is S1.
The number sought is 282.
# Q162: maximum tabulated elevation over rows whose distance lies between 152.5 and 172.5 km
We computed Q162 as 275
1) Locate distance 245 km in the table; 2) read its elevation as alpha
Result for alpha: 285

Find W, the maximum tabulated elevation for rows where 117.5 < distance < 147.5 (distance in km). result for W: 293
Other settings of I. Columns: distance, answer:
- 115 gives 276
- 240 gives 286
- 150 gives 278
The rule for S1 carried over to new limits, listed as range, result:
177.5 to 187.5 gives 280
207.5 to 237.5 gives 284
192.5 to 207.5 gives 277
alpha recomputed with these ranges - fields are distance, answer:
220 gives 270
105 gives 279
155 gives 275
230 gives 272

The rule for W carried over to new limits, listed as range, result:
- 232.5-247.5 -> 286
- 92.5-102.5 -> 283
